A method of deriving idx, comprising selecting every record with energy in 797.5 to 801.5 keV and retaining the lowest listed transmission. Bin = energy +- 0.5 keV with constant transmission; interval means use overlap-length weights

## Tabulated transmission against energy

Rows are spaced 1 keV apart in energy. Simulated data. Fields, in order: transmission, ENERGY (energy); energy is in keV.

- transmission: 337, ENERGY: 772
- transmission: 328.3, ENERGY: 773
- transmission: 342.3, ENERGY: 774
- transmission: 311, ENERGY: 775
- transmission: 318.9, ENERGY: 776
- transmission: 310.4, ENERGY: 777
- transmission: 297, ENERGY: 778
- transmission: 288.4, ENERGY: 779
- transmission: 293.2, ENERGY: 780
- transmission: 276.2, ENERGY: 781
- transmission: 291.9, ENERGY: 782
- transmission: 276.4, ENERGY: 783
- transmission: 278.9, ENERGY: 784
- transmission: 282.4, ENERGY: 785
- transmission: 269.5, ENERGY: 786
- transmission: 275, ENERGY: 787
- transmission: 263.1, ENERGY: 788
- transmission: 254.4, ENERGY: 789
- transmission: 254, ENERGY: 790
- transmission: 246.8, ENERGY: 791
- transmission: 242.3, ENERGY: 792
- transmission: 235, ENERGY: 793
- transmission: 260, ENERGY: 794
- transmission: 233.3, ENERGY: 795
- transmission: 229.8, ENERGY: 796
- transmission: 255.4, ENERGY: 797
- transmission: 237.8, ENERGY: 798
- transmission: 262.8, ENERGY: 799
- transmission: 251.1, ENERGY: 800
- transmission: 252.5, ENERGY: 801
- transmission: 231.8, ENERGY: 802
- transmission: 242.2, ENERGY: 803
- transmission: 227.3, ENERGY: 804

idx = 237.8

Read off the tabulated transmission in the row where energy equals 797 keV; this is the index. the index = 255.4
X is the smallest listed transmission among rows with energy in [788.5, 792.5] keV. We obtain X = 242.3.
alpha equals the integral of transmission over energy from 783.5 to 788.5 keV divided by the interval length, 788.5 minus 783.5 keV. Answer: 274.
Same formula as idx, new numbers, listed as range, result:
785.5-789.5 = 254.4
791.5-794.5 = 235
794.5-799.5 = 229.8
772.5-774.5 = 328.3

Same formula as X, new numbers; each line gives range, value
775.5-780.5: 288.4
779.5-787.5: 269.5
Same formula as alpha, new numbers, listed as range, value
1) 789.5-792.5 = 248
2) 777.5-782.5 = 289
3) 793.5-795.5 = 247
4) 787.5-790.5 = 257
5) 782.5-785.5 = 279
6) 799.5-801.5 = 252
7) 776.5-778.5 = 304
